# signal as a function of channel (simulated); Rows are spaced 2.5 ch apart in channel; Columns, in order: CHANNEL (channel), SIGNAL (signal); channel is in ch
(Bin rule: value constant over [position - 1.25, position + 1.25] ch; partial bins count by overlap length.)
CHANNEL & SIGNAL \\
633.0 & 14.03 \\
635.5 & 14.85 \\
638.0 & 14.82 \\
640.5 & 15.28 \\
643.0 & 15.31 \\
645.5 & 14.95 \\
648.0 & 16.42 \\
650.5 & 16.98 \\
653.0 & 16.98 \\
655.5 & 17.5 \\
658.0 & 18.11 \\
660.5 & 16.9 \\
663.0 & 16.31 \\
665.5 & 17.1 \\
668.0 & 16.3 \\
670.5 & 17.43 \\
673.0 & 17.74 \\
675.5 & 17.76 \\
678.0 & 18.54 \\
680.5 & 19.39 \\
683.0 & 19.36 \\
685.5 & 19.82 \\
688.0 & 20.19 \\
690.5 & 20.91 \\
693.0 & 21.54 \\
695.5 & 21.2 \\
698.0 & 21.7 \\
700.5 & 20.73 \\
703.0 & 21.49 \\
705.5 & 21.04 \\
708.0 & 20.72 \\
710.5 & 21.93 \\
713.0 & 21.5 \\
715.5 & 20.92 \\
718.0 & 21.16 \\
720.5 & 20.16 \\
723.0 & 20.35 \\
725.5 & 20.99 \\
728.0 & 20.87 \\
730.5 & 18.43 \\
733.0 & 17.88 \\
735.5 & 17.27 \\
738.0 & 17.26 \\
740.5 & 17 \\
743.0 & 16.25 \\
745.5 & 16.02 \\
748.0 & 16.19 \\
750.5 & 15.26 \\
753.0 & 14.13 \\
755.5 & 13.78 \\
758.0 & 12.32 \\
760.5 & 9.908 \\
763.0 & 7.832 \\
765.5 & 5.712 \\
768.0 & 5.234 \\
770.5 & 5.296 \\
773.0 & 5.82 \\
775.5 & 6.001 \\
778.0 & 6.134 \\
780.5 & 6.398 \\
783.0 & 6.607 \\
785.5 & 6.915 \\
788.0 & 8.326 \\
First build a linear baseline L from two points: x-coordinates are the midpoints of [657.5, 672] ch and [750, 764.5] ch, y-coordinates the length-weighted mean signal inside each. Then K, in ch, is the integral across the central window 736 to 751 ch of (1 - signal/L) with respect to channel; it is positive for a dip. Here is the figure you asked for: -4.4 ch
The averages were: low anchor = 17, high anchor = 11.9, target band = 16.4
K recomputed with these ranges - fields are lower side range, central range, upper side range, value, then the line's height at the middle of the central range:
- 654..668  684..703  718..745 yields -3.3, 17.8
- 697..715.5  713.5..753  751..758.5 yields -2.9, 17.1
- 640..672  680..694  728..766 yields -3.7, 16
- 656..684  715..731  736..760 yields -4.4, 16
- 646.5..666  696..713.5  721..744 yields -3.2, 18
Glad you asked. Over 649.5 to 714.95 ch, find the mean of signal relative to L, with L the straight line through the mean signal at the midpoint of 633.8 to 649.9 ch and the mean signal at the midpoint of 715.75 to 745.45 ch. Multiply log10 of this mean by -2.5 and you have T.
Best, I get -0.14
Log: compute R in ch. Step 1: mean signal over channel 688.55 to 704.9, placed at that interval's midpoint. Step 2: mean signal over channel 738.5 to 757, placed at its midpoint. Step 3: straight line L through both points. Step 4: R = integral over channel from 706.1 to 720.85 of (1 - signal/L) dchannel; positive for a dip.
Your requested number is -1.4 ch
